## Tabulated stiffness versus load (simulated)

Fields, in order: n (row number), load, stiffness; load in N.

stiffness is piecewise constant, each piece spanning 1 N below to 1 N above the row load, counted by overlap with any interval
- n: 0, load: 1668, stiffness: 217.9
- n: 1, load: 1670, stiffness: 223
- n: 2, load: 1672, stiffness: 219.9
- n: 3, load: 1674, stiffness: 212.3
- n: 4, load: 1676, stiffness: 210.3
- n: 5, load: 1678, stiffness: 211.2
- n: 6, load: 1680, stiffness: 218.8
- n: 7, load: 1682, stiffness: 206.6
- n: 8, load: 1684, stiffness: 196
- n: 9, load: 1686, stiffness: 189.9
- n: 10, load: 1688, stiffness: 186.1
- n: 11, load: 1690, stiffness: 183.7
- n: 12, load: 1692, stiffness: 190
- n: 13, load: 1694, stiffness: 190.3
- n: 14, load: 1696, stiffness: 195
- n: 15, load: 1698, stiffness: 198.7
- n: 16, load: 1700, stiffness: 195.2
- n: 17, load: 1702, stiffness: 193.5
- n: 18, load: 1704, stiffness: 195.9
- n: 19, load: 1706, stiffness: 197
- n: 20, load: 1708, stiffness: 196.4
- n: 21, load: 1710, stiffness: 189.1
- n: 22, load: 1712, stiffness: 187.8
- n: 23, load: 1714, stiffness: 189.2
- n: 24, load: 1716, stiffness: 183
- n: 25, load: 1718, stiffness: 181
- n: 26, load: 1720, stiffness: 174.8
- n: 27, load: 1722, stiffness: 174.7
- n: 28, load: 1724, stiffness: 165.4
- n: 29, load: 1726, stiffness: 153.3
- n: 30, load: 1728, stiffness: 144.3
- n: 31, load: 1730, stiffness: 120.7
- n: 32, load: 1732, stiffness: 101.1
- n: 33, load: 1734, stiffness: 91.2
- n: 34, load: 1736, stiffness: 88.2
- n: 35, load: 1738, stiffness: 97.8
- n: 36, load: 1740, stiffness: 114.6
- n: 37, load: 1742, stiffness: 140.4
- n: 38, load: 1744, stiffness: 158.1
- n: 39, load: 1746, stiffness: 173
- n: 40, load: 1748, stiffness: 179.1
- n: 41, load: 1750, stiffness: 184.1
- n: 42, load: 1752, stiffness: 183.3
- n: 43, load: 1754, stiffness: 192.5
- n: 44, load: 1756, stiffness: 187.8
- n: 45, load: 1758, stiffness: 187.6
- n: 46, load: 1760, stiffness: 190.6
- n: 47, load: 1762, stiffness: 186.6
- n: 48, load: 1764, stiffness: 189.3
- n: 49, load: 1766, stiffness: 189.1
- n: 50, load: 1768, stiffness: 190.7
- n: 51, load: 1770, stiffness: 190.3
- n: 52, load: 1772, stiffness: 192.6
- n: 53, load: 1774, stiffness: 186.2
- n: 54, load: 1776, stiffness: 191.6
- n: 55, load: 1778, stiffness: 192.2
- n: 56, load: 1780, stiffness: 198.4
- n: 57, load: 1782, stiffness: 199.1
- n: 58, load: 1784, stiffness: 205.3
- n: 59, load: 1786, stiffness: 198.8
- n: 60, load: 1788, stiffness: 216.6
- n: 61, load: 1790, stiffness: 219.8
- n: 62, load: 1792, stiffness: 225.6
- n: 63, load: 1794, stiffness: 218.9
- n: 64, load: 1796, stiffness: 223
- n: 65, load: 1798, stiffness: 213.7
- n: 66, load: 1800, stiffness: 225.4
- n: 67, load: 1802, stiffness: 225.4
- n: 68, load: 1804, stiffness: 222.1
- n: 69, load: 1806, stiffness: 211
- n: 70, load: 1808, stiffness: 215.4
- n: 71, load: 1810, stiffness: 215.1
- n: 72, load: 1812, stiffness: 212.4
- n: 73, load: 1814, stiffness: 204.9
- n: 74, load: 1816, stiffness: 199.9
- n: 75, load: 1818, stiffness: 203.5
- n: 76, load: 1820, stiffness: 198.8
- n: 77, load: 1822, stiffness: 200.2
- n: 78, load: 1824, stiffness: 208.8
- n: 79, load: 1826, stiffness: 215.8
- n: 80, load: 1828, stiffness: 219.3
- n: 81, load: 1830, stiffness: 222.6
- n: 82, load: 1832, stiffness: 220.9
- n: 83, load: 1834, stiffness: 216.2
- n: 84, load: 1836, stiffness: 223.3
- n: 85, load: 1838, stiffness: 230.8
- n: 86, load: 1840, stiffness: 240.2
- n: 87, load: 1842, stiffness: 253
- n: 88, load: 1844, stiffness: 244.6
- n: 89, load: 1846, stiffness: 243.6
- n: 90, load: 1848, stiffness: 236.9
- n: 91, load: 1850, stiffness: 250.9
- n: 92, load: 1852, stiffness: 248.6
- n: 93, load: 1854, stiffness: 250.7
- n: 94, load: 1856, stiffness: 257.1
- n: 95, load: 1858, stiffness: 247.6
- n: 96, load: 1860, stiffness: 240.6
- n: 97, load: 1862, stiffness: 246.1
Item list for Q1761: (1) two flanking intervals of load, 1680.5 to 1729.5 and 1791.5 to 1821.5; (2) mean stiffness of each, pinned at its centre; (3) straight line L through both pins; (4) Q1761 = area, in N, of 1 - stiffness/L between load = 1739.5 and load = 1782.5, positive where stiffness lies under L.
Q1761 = 4.1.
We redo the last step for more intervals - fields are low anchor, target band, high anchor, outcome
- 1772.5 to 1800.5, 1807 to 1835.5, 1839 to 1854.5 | 2.3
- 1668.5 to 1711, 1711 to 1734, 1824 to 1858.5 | 5.5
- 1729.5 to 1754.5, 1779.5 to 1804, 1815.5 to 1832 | -4.4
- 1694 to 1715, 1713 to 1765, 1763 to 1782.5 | 9.1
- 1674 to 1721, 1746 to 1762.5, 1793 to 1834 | 1.5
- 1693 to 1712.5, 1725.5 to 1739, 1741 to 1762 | 5.3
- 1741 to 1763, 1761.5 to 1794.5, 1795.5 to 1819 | -0.7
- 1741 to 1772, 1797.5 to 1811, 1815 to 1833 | -1.1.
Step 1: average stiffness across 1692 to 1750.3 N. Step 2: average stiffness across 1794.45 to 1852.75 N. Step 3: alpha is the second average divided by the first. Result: 1.35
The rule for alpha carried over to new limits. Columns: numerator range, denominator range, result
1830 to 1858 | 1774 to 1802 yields 1.14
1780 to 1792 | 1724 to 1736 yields 1.70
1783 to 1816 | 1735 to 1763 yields 1.33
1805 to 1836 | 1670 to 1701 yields 1.05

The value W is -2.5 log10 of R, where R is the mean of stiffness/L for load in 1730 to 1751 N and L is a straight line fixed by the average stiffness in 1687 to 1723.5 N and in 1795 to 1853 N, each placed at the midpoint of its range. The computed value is 0.44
